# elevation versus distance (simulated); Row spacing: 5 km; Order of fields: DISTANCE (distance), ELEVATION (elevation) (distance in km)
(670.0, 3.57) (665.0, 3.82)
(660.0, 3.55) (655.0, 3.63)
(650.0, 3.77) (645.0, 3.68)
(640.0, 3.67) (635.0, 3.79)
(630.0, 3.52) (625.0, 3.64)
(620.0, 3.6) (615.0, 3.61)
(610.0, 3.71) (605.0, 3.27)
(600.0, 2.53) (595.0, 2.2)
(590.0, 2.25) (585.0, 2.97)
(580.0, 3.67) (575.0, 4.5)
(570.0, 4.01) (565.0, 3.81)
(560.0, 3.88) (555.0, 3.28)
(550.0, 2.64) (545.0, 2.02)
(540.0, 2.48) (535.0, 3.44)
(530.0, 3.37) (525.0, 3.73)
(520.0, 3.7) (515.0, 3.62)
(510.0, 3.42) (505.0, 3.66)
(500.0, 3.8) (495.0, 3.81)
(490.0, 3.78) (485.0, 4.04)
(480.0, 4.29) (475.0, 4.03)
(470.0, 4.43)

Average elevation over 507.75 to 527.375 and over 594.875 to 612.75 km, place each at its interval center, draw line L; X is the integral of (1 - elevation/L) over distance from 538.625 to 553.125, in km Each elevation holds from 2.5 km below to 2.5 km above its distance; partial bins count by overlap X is 4.3 km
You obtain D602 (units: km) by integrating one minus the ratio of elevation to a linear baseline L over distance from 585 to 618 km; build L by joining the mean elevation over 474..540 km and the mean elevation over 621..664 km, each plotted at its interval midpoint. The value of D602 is 6.5 km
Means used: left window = 3.69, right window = 3.66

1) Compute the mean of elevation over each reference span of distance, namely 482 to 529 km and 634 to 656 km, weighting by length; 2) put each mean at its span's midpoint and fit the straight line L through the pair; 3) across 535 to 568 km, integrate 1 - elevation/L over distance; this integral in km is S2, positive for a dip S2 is 5.8 km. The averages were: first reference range 3.72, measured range 3.07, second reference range 3.71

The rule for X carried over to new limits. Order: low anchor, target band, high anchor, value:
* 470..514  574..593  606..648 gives 2.5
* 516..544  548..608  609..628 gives 3.6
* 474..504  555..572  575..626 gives -1.8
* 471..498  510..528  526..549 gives -2.0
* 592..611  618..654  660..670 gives -4.0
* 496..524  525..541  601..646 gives 1.7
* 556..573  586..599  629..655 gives 5.0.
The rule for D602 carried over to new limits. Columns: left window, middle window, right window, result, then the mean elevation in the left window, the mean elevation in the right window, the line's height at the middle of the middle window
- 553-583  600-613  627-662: 1.5 km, 3.85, 3.66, 3.76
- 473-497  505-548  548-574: 6.2 km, 3.99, 3.6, 3.78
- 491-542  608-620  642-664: -0.1 km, 3.52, 3.67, 3.63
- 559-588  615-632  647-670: 0.6 km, 3.78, 3.68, 3.72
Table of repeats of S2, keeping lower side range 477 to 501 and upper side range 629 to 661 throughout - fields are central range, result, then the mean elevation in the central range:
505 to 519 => 1.2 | 3.56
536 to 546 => 3.6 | 2.46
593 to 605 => 3.8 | 2.56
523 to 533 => 0.9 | 3.54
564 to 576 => -0.9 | 4.09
